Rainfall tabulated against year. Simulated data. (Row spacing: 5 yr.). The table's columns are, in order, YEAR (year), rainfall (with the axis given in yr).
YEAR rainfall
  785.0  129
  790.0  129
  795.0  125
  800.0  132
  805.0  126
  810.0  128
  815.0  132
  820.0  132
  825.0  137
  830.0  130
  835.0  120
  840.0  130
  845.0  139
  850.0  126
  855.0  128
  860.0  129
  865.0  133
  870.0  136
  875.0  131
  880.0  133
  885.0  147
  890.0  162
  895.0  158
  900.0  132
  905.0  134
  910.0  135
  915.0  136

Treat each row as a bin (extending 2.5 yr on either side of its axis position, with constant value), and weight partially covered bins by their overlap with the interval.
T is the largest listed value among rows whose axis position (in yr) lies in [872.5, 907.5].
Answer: 162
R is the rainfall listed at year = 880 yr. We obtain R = 133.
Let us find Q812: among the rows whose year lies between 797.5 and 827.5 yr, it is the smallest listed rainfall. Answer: 126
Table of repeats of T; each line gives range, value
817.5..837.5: 137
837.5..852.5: 139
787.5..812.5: 132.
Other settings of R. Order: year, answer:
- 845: 139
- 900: 132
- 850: 126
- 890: 162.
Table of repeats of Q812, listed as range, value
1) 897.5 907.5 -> 132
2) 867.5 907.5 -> 131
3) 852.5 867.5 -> 128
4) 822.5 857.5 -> 120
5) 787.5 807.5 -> 125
